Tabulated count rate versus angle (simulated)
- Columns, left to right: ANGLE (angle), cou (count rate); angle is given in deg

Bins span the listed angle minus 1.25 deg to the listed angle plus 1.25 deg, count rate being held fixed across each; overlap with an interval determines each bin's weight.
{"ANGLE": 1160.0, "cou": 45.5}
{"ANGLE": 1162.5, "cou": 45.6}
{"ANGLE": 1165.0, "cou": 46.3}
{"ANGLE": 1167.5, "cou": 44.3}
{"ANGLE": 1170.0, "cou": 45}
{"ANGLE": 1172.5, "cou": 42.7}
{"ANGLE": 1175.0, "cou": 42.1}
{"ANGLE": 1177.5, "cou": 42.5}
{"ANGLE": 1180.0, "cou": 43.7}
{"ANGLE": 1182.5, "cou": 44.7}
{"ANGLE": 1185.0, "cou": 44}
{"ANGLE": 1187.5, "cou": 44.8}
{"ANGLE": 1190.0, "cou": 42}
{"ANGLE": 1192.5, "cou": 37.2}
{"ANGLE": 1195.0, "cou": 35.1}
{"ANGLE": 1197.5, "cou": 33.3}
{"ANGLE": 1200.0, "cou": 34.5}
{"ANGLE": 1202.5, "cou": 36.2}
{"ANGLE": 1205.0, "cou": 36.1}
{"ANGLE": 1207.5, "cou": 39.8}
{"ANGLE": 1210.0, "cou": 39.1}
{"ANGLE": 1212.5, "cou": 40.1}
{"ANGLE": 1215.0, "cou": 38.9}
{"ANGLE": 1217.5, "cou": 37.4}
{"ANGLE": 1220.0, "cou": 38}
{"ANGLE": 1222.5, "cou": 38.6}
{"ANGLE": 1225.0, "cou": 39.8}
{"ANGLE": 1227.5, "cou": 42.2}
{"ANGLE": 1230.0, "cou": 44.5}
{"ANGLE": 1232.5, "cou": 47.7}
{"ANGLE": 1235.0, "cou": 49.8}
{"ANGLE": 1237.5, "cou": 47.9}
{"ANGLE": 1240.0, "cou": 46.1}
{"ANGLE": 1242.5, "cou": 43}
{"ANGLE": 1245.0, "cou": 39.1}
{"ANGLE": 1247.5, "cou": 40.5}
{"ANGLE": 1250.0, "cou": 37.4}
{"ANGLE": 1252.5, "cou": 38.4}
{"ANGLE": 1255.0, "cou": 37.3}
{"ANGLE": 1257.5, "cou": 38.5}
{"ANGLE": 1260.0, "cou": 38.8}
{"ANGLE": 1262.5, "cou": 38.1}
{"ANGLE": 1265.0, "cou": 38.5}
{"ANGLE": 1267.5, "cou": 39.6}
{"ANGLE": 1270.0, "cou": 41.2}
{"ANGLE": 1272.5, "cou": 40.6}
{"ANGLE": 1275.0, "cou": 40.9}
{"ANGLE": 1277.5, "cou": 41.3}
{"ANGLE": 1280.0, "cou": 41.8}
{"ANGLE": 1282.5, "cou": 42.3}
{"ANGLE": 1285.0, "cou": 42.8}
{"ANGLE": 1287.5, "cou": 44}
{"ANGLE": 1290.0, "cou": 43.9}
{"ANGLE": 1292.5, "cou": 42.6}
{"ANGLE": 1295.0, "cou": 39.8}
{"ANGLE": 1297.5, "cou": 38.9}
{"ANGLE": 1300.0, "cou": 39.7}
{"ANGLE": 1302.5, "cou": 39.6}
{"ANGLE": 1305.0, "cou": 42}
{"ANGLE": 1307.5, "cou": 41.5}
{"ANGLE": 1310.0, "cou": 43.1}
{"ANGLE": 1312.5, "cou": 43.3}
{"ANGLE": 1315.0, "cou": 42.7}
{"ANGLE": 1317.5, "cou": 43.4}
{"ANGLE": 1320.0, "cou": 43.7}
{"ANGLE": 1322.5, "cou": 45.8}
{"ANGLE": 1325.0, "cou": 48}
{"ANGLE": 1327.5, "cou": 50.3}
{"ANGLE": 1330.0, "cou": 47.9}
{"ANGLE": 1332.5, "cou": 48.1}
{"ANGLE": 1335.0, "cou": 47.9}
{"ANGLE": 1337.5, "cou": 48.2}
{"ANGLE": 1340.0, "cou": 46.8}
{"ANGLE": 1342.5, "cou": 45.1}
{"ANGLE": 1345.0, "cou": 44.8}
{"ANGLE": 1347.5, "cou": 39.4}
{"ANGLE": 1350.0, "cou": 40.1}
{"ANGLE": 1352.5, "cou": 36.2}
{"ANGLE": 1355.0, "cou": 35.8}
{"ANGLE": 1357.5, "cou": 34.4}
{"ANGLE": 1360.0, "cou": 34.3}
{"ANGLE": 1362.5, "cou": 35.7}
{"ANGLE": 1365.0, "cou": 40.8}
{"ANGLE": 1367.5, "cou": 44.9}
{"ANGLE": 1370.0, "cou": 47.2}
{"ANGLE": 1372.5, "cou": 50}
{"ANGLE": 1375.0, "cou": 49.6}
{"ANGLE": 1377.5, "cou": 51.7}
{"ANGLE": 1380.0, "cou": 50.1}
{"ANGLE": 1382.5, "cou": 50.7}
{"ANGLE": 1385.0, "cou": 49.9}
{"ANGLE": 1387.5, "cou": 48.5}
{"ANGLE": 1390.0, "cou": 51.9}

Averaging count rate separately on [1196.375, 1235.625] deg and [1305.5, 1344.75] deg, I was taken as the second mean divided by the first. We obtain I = 1.2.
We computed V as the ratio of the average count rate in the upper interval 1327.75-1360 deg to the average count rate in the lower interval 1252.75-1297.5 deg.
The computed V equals 1.1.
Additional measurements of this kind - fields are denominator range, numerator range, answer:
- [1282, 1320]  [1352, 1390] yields 1.06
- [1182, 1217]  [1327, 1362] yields 1.09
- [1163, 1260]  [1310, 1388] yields 1.09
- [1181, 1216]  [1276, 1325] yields 1.09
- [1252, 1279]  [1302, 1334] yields 1.13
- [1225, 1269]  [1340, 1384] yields 1.04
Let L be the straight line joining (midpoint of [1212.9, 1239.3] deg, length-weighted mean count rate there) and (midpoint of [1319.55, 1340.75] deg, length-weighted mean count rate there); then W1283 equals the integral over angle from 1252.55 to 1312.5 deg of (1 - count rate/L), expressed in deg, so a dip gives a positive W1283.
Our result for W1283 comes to 6.0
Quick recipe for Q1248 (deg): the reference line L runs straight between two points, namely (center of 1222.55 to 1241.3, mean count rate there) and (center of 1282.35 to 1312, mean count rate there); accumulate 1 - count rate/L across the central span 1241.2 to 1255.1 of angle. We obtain 1.5 deg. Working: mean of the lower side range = 45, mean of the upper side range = 41.7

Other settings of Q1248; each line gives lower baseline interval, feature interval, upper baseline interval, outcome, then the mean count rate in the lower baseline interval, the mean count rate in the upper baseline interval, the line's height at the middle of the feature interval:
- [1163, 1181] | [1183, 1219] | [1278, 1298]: 4.0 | 43.9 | 42.1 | 43.4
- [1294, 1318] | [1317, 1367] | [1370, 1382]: 3.0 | 41.4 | 50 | 45.8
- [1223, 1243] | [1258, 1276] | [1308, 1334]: 2.2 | 45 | 45.5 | 45.2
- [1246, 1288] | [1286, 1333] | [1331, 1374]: -2.6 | 40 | 42.4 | 41.2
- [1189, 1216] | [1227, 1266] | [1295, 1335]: -1.8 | 37.4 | 43.9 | 39.9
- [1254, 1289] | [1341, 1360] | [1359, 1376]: 1.6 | 40.5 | 43.3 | 42.8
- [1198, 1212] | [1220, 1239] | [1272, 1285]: -2.6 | 37.1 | 41.6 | 38.6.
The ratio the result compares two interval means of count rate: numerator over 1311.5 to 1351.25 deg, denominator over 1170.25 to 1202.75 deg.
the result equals 1.1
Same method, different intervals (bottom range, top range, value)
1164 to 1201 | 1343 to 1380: 1.02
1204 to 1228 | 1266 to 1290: 1.07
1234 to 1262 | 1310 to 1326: 1.07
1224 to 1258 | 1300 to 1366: 1.00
